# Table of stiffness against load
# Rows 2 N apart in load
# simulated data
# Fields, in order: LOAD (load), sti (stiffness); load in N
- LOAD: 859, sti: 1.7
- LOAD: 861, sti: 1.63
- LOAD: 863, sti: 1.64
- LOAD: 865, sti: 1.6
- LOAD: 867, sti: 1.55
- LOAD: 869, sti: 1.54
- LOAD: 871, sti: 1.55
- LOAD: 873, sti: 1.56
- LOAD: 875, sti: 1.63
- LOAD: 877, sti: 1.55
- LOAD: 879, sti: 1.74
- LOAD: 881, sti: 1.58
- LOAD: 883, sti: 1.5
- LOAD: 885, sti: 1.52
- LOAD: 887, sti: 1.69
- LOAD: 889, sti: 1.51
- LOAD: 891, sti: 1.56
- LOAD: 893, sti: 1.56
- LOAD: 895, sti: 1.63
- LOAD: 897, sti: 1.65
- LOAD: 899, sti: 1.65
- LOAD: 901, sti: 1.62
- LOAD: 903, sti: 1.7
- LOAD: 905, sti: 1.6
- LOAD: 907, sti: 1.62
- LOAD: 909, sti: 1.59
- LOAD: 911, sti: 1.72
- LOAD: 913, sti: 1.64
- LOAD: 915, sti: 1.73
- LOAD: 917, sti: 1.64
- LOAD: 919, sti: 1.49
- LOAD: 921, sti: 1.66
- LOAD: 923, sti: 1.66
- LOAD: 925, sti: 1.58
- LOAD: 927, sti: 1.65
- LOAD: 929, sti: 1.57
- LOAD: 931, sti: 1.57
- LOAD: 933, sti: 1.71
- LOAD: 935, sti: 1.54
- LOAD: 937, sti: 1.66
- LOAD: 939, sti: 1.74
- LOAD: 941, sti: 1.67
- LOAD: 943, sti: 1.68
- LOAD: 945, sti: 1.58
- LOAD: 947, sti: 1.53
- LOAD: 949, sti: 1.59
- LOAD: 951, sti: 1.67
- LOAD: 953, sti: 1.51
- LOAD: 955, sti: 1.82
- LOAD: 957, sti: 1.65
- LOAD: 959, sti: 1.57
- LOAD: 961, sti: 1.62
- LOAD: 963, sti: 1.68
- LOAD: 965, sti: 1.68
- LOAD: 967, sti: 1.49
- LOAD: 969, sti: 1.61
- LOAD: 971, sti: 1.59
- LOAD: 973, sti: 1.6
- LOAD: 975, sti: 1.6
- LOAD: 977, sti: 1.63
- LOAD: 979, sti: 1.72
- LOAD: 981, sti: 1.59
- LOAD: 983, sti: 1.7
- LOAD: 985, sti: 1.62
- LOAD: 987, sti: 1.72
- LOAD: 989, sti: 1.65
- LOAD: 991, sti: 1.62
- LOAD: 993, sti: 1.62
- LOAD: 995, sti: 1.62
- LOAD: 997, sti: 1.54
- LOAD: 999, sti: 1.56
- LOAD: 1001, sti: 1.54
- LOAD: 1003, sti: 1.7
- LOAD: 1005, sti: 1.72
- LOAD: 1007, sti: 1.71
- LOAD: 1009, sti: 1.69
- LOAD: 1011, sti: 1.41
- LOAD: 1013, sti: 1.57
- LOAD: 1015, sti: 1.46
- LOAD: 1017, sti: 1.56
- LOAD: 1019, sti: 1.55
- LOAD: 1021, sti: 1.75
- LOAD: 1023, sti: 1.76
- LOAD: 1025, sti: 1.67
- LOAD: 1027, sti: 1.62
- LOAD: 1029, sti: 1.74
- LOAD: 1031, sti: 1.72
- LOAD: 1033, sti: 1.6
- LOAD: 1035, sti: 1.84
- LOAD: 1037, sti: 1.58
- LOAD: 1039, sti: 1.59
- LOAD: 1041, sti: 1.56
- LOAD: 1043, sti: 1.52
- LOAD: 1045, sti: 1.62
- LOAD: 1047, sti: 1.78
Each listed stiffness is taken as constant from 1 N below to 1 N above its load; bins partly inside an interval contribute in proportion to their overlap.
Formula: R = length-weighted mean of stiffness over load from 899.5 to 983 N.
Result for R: 1.63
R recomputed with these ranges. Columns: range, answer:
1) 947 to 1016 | 1.62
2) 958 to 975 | 1.6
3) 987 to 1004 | 1.61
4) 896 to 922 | 1.64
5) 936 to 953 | 1.63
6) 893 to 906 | 1.64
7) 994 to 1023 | 1.6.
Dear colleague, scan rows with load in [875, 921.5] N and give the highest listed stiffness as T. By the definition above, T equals 1.74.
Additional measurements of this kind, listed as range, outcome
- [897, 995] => 1.82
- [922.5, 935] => 1.71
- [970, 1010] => 1.72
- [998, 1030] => 1.76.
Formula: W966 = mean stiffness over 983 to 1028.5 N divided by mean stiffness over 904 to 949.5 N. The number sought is 1.00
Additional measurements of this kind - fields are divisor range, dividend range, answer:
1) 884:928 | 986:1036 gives 1.01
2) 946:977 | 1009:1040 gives 1.01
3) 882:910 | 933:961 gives 1.02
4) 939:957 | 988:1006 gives 0.99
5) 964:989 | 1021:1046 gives 1.02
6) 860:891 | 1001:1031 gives 1.03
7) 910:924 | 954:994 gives 0.99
